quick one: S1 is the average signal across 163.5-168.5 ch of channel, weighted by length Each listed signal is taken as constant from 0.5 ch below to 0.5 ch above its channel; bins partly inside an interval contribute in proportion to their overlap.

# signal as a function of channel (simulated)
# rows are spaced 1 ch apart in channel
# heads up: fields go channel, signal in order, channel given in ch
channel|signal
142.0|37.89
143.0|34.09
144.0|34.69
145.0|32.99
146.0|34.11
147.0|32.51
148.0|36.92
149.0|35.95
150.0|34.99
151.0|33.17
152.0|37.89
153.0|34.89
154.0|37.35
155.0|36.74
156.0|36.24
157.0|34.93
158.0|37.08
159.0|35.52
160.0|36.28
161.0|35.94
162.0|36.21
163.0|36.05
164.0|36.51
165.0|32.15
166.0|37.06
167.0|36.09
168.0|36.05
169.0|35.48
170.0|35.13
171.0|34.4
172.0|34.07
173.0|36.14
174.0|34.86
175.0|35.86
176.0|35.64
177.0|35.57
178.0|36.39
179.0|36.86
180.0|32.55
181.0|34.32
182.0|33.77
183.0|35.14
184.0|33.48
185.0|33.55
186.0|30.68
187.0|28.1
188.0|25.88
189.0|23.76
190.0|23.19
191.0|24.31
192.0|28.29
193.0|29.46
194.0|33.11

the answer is 35.6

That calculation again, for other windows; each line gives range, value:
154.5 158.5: 36.2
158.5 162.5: 36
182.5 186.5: 33.2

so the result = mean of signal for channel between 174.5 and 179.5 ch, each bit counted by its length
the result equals 36.1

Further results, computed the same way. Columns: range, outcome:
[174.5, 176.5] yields 35.8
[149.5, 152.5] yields 35.4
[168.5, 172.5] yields 34.8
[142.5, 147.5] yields 33.7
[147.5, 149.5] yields 36.4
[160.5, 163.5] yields 36.1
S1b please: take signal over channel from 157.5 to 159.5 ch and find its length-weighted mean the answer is 36.3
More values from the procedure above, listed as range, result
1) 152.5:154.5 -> 36.1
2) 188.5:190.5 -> 23.5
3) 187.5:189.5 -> 24.8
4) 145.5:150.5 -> 34.9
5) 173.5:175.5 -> 35.4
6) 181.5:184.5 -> 34.1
